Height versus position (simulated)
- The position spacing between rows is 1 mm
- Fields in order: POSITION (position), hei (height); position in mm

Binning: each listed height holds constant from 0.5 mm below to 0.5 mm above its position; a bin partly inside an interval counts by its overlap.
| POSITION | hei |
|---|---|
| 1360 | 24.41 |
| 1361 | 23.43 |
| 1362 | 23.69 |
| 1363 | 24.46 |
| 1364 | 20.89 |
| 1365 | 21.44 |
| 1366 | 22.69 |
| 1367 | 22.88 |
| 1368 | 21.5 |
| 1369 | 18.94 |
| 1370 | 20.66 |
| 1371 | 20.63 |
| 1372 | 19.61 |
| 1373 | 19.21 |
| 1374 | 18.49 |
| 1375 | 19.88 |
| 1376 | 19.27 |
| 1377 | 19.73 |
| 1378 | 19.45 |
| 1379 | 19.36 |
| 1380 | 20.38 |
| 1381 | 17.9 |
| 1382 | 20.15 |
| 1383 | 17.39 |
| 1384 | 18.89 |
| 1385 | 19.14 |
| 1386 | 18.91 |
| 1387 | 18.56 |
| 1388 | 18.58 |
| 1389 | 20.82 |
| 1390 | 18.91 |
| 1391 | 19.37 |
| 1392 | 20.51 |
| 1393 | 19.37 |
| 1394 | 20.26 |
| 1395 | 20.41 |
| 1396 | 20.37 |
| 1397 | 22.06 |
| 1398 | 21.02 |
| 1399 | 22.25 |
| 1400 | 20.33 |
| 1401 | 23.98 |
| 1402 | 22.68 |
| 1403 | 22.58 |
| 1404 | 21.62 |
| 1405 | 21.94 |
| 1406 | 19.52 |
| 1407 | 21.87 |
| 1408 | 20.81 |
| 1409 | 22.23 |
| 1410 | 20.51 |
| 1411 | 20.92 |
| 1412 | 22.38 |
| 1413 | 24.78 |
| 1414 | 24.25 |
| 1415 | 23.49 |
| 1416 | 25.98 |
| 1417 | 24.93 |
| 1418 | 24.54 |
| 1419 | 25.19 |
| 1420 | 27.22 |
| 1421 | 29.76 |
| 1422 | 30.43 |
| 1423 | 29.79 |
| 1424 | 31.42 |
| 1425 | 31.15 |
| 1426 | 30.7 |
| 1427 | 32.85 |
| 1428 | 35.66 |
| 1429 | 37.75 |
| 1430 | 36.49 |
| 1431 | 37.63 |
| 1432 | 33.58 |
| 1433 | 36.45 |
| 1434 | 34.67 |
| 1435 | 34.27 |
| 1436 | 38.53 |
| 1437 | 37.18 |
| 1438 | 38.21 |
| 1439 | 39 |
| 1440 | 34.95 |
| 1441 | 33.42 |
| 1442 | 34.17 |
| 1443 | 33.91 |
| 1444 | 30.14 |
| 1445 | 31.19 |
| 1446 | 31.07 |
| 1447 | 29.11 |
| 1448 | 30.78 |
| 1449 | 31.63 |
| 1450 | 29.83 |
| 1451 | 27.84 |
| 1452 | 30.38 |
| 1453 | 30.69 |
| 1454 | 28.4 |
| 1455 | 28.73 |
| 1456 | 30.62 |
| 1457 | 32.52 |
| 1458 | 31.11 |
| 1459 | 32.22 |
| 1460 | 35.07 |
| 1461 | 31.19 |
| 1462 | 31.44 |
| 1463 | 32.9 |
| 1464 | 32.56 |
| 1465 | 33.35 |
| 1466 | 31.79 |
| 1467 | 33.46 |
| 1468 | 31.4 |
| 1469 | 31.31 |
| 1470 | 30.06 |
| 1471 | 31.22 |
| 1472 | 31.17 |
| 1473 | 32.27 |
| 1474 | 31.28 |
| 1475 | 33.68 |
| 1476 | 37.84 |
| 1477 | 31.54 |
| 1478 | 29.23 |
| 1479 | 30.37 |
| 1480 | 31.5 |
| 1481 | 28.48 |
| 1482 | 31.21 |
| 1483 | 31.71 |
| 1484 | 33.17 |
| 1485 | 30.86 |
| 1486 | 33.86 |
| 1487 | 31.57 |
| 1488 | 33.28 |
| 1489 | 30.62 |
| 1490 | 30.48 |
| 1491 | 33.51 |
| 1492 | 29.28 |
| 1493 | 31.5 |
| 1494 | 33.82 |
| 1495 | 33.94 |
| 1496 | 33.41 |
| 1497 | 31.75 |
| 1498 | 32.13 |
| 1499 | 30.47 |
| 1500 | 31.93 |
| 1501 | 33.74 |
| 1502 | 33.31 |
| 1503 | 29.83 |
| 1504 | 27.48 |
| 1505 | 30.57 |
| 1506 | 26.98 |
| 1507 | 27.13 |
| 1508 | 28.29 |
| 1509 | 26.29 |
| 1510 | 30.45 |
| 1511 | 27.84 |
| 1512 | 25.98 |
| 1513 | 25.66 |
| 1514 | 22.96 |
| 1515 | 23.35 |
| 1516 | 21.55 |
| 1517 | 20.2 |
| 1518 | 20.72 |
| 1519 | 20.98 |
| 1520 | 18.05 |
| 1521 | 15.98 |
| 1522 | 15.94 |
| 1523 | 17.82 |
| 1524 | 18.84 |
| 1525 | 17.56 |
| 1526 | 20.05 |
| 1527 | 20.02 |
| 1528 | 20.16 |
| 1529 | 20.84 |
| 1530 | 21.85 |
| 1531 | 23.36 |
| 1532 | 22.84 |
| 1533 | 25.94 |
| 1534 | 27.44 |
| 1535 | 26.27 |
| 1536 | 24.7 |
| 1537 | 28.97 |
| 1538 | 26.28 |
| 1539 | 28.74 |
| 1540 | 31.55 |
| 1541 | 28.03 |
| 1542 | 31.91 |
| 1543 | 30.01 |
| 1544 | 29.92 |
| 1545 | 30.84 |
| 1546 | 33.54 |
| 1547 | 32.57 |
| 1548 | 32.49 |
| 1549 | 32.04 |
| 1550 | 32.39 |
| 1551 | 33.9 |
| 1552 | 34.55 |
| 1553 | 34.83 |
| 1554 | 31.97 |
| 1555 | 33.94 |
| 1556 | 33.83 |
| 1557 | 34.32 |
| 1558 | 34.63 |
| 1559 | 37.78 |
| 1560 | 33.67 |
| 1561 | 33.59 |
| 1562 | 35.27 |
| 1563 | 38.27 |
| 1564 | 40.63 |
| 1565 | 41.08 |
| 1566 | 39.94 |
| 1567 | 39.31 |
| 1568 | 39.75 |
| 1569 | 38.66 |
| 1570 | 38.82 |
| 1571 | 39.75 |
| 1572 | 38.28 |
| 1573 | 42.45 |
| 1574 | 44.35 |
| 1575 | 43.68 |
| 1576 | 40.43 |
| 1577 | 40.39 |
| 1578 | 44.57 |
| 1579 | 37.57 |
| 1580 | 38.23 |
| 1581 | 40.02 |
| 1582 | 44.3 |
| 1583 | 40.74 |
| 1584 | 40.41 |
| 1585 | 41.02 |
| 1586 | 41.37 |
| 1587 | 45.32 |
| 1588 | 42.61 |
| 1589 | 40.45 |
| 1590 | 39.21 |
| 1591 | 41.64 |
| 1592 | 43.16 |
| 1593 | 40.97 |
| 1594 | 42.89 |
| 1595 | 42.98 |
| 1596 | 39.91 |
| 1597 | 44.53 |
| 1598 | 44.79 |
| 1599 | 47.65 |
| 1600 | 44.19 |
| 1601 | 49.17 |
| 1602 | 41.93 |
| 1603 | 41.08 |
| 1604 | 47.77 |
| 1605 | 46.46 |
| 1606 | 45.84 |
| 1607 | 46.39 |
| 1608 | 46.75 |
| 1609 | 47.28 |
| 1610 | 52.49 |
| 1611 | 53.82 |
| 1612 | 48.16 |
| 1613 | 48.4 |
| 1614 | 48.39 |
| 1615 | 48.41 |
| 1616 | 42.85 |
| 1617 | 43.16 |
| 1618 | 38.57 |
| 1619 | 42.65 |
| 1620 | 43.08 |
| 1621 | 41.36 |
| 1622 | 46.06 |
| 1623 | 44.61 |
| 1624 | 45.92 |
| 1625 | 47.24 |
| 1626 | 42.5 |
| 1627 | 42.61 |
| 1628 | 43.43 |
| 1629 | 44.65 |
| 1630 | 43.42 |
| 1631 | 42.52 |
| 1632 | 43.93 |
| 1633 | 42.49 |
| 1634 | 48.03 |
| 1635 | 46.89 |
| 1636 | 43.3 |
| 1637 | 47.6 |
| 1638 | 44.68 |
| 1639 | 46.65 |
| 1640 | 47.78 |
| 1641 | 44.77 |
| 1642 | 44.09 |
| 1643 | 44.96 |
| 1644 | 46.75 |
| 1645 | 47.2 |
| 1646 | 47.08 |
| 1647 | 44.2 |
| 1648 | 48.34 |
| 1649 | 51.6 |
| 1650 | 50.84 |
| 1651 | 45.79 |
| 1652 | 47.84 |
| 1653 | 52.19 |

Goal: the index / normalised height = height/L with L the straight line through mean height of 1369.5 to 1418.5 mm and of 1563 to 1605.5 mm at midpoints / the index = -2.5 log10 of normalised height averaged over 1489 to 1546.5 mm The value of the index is 0.28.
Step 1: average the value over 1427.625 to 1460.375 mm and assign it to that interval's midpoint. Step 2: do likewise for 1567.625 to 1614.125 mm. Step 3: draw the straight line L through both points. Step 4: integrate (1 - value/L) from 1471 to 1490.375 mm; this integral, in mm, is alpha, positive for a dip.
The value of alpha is 2.15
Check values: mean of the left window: 33.2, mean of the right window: 43.4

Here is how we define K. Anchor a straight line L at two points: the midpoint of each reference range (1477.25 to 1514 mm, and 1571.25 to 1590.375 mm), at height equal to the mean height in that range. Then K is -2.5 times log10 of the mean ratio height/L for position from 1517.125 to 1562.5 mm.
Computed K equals 0.304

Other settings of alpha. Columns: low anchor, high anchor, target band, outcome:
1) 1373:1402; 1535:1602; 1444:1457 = -2.02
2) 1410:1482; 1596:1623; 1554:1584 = 2.37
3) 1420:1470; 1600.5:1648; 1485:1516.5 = 5.83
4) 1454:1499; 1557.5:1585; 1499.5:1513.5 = 2.17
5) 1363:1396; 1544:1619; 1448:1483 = -3.26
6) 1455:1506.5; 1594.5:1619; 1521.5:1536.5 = 6.30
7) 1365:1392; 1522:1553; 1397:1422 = -2.52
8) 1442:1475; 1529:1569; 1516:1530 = 5.56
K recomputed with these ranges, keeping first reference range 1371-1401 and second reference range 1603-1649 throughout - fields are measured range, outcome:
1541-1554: 0.16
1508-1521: 0.38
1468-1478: -0.10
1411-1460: -0.24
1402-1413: 0.02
